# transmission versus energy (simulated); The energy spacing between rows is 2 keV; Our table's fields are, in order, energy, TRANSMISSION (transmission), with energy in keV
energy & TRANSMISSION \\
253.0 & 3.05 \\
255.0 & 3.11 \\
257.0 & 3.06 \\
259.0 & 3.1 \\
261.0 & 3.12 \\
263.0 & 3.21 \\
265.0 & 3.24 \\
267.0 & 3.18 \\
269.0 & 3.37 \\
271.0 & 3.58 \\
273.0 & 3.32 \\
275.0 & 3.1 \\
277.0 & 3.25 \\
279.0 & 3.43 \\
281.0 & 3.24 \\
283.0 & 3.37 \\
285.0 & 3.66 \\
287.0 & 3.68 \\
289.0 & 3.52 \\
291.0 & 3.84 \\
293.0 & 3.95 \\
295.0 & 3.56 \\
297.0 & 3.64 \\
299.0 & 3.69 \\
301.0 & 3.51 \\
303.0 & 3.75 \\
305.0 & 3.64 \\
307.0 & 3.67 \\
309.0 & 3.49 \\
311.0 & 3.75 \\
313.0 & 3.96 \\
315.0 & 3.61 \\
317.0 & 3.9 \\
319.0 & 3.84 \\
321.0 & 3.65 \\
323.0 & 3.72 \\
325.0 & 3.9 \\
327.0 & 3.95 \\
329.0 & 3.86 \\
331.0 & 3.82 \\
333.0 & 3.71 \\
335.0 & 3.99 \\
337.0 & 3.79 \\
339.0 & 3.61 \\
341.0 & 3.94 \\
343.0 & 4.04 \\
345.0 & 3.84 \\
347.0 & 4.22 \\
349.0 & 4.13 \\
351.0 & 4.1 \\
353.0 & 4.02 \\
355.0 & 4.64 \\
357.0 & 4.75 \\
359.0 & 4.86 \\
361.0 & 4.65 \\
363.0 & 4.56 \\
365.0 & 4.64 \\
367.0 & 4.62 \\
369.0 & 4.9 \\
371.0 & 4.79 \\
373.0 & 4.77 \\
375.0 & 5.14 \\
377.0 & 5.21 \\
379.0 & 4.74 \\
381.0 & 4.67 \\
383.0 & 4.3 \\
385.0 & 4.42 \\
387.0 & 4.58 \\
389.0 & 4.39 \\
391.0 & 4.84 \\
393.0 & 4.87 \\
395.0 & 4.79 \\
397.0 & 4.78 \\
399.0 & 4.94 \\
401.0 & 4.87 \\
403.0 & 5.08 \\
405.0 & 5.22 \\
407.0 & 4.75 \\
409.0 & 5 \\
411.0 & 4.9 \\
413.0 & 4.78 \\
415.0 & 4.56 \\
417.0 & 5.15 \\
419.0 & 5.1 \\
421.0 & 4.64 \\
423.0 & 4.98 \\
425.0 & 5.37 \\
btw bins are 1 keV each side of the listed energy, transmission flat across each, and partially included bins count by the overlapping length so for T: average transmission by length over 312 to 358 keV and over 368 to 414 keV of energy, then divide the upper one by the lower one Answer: 1.22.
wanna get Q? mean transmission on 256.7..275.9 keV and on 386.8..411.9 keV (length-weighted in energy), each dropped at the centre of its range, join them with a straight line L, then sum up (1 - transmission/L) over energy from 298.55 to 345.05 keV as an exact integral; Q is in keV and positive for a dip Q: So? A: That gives 1.6 keV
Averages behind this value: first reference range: 3.23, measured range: 3.78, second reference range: 4.86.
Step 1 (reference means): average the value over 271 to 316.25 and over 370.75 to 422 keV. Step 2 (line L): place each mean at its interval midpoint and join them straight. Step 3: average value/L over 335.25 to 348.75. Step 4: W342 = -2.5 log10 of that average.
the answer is 0.06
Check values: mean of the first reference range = 3.58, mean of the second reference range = 4.82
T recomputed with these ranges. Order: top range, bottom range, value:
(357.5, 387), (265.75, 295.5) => 1.36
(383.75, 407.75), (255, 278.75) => 1.48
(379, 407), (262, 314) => 1.35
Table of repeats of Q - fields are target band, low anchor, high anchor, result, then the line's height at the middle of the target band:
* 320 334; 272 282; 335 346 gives -0.26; 3.73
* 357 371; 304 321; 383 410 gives -1.07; 4.38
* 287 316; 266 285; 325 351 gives -0.89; 3.58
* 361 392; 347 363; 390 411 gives -0.27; 4.66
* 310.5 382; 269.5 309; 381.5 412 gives -0.42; 4.2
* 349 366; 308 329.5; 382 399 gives -1.03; 4.25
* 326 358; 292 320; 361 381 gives 2.17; 4.32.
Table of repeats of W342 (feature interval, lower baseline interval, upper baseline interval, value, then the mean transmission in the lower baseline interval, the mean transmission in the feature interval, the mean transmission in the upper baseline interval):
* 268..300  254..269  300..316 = -0.03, 3.16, 3.51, 3.67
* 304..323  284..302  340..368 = 0.05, 3.67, 3.72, 4.36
